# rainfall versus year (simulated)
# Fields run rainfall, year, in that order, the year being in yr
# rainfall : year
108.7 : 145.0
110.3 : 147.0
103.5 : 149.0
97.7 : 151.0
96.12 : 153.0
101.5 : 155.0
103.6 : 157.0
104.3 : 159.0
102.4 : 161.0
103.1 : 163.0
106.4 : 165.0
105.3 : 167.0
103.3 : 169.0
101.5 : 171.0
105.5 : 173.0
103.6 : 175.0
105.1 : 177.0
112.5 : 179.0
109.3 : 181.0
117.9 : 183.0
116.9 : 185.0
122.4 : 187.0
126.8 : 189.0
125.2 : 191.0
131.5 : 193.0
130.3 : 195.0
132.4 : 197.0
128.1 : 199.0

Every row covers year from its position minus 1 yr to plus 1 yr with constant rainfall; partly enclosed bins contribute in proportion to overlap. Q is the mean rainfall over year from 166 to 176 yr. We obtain 104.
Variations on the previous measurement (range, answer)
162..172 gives 104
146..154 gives 102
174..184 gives 110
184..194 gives 125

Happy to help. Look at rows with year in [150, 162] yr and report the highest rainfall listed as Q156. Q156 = 104.3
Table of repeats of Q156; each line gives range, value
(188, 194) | 131.5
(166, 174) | 105.5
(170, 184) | 117.9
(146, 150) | 110.3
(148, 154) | 103.5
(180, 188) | 122.4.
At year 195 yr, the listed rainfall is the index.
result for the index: 130.3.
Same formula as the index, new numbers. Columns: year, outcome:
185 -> 116.9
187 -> 122.4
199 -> 128.1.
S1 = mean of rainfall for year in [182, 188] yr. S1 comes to 119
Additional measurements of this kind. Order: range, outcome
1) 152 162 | 102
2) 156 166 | 104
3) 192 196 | 131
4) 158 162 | 103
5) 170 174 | 104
